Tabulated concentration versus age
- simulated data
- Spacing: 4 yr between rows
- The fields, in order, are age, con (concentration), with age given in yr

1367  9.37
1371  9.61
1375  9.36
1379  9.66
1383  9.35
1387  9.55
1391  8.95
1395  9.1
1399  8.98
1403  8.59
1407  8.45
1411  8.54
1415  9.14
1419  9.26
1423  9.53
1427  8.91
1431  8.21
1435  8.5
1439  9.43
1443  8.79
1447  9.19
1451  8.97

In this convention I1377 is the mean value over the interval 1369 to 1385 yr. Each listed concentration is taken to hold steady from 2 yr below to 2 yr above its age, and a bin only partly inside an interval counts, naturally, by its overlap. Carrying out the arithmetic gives 9.49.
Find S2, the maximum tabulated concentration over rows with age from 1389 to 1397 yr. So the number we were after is 9.1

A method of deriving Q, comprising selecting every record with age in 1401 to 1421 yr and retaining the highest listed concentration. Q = 9.26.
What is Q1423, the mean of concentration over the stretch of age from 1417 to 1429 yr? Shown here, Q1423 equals 9.23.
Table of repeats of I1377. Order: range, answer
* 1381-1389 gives 9.45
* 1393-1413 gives 8.73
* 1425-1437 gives 8.54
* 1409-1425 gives 9.12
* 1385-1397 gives 9.2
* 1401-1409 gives 8.52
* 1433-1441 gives 8.96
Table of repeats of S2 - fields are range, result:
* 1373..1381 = 9.66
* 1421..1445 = 9.53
